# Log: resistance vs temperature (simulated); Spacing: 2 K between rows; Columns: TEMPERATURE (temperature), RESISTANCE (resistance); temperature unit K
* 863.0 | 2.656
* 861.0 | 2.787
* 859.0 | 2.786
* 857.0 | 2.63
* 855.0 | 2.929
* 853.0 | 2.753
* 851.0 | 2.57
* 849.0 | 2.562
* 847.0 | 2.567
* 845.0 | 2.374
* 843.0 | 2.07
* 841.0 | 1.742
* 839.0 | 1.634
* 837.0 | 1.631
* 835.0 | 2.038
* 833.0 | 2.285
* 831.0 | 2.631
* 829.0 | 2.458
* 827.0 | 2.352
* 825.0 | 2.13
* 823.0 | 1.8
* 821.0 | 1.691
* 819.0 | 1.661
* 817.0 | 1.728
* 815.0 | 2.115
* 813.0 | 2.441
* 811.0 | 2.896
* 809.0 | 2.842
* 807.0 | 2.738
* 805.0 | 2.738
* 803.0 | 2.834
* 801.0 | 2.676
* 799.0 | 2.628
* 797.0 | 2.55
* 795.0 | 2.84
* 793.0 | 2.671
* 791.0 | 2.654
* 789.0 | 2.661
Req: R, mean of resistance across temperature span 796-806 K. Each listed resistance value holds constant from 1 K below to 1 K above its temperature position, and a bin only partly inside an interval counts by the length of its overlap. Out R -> 2.69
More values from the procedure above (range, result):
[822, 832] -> 2.27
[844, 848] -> 2.47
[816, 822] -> 1.69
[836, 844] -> 1.77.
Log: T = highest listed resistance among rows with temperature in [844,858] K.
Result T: 2.929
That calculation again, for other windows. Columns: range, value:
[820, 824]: 1.8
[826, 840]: 2.631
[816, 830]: 2.458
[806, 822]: 2.896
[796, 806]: 2.834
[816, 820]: 1.728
